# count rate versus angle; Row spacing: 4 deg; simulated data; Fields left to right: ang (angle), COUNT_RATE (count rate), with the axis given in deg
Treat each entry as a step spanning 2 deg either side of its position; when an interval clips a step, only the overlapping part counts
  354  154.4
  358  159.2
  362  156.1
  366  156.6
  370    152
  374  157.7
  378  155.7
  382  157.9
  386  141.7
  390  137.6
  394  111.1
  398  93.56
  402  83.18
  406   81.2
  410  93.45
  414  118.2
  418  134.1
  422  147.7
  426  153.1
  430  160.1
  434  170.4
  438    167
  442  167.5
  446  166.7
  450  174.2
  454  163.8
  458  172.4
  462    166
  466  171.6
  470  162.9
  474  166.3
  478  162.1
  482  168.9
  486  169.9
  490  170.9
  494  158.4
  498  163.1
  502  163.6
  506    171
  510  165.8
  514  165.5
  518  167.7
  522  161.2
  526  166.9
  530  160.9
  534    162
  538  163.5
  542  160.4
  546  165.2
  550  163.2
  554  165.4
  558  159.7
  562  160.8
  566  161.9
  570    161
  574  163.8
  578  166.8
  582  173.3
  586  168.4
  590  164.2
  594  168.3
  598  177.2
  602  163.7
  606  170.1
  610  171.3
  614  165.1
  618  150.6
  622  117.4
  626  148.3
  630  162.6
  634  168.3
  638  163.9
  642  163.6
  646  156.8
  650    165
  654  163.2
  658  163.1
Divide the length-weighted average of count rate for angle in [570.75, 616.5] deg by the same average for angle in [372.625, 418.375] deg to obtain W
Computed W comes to 1.39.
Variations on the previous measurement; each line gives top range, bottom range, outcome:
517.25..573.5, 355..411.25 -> 1.23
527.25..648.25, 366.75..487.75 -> 1.10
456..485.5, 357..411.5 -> 1.28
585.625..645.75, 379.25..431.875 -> 1.30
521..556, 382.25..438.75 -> 1.27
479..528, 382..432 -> 1.35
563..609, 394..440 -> 1.32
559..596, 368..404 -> 1.25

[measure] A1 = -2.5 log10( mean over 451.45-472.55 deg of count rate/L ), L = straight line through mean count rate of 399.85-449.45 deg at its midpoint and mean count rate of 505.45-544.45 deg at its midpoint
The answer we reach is -0.14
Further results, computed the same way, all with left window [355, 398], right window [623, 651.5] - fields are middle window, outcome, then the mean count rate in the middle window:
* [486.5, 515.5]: -0.090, 166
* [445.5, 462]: -0.129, 169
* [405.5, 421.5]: 0.294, 113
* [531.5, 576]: -0.049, 162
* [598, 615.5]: -0.071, 169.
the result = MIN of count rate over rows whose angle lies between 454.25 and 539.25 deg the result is 158.4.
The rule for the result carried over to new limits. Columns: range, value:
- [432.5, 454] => 163.8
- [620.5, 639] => 117.4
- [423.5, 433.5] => 153.1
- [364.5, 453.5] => 81.2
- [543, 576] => 159.7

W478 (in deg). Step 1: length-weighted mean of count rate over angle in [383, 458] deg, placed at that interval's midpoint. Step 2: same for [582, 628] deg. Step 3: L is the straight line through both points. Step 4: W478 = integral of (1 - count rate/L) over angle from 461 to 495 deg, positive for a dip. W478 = -5.0 deg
